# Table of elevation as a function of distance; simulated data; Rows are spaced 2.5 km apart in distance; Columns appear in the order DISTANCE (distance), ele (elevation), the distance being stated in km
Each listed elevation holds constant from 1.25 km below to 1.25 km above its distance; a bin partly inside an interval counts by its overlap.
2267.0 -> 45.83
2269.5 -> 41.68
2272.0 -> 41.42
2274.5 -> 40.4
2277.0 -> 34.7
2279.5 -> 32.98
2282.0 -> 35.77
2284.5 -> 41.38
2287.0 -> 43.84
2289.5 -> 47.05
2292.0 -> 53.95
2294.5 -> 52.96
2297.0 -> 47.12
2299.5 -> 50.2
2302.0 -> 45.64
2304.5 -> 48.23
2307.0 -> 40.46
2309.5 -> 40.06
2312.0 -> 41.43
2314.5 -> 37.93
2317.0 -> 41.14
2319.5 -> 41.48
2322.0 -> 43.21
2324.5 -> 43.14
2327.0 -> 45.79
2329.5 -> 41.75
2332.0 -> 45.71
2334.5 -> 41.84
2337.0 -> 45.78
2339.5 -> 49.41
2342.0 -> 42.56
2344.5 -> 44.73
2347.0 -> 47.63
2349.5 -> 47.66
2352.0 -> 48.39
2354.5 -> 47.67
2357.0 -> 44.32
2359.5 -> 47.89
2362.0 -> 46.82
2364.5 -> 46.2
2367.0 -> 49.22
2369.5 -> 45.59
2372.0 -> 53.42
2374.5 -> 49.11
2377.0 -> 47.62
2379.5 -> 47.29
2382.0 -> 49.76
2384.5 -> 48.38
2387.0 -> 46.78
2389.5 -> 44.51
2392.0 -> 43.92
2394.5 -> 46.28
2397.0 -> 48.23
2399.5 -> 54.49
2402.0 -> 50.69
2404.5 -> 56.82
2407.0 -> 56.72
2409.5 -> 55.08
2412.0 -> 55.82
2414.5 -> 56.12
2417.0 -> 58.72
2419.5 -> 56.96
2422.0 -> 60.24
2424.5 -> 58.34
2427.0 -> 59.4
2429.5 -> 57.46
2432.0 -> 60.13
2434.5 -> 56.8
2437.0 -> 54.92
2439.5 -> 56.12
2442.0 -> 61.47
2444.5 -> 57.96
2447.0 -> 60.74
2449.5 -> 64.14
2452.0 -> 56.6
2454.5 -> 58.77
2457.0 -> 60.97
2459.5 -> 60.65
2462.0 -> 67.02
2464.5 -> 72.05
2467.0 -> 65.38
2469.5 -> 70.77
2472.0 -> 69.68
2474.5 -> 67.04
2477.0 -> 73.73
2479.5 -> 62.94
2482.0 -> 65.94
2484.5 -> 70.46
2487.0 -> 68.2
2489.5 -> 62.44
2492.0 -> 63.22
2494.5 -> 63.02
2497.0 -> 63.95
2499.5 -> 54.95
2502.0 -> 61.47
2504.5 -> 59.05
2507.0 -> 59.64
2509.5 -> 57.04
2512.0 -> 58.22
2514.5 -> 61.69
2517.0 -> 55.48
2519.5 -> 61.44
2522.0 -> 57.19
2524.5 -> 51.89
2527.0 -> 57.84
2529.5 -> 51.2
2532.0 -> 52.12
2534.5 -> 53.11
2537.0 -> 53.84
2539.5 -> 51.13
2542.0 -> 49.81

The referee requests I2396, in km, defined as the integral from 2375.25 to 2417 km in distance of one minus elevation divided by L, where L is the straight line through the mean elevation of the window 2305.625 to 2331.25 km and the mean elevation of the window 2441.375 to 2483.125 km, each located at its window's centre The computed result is 2.6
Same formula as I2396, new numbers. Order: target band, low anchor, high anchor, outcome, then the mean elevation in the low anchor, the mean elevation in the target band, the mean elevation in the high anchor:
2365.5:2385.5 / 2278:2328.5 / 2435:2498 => 1.4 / 43.6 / 48.8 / 63.8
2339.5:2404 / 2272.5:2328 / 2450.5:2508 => 4.8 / 43.1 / 47.7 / 64.3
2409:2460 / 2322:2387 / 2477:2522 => -3.2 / 46.6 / 58.5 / 61.9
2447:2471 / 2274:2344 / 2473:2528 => -2.5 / 43.5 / 63.9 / 61.7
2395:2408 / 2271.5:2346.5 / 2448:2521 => 0.2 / 43.5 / 52.9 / 63.3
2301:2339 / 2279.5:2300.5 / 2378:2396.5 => 2.5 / 45.7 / 43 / 46.8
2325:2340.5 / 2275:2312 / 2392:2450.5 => 0.9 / 43.7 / 44.9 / 56.4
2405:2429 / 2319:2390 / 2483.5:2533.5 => -2.7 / 46.4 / 57.5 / 59.4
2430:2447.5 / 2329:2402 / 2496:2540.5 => -2.2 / 47.1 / 58.2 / 56.7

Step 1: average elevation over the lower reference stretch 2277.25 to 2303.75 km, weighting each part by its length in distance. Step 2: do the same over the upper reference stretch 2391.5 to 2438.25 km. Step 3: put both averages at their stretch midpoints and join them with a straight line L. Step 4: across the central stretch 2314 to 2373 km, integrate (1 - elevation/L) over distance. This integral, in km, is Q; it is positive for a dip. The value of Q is 4.59 km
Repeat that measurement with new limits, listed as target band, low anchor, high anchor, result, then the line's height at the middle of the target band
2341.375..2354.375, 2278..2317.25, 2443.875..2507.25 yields 0.8 km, 49.5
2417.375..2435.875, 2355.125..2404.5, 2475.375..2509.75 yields -1.3 km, 54.5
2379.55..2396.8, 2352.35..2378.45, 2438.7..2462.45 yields 1.5 km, 51.1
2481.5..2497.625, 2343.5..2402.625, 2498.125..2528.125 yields -2.6 km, 56.3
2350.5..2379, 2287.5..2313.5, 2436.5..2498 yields 2.9 km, 53.3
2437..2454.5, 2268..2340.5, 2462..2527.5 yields -0.4 km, 57.9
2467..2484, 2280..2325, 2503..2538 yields -4.5 km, 53.9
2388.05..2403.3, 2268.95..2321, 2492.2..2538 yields 0.5 km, 49.6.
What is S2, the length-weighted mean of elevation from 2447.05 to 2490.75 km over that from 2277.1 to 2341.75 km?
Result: 1.5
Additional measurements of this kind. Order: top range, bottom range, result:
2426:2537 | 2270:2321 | 1.42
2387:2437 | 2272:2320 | 1.27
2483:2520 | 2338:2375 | 1.30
